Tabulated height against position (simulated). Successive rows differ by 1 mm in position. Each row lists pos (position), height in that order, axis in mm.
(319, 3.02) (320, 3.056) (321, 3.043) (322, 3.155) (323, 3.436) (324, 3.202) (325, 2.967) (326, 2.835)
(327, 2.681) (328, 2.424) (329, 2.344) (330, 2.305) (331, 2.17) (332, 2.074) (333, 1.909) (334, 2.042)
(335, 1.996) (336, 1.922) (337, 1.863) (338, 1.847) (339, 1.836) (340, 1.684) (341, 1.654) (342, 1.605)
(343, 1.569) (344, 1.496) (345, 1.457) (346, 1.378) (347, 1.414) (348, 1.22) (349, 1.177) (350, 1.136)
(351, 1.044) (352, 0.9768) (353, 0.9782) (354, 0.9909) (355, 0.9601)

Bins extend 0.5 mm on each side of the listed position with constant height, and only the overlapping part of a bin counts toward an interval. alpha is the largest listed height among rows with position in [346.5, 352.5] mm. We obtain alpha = 1.414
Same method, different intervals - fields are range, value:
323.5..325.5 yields 3.202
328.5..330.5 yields 2.344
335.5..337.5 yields 1.922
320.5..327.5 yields 3.436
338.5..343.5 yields 1.836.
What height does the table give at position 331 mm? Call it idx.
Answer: 2.17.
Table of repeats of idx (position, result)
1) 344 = 1.496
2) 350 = 1.136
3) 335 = 1.996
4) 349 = 1.177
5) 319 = 3.02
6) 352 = 0.9768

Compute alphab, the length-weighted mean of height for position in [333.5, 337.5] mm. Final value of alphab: 1.96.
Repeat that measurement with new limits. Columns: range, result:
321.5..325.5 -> 3.19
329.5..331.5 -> 2.24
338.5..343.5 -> 1.67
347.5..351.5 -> 1.14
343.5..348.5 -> 1.39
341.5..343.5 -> 1.59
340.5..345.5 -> 1.56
